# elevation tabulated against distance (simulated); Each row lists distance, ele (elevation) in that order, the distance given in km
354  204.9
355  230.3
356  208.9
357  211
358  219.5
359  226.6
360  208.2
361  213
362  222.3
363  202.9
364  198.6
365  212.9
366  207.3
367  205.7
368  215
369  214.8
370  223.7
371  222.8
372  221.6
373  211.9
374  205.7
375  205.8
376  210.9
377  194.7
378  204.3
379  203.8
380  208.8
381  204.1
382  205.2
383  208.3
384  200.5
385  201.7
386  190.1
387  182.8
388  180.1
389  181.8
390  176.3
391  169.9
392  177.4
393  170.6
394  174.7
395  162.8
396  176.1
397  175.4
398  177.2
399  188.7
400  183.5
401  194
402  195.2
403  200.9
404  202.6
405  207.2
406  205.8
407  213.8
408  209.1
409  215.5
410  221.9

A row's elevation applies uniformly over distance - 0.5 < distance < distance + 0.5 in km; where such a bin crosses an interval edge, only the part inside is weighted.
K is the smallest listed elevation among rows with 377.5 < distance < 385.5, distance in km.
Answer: 200.5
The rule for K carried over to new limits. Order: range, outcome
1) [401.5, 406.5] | 195.2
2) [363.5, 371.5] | 198.6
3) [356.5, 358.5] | 211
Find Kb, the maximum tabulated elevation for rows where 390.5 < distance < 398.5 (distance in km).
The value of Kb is 177.4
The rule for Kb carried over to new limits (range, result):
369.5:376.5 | 223.7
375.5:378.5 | 210.9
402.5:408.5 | 213.8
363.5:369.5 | 215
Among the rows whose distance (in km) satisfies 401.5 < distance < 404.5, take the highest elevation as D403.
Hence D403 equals 202.6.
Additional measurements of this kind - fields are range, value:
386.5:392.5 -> 182.8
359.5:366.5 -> 222.3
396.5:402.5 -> 195.2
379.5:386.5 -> 208.8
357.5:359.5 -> 226.6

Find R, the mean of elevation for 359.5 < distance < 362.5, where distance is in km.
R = 214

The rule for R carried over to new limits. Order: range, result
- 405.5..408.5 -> 210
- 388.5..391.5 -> 176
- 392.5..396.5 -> 171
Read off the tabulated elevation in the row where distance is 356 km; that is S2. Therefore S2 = 208.9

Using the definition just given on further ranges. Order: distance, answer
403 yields 200.9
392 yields 177.4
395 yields 162.8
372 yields 221.6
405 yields 207.2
